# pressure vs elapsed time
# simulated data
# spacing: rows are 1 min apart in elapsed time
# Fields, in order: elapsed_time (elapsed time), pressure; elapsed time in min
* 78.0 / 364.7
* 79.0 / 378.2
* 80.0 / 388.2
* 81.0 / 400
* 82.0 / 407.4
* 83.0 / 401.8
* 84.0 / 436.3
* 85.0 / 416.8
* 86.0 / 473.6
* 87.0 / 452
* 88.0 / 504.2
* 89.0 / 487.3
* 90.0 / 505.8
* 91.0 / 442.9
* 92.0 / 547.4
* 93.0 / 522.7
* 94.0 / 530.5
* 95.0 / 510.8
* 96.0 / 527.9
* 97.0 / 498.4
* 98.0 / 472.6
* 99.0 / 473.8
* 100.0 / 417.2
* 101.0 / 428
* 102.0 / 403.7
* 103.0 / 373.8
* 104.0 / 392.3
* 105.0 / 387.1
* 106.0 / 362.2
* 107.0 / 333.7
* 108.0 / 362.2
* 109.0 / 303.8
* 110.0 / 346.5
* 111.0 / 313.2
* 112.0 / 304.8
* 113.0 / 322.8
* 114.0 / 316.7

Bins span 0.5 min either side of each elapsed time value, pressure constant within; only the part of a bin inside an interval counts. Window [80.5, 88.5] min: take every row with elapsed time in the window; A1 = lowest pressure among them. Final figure 400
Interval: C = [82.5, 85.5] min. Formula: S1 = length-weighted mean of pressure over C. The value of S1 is 418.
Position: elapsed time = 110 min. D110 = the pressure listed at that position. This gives 346.5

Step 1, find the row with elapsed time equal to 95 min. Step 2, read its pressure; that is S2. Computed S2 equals 510.8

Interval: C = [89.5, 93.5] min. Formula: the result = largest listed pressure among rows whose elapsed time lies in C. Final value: 547.4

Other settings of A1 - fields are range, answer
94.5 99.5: 472.6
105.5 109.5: 303.8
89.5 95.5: 442.9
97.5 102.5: 403.7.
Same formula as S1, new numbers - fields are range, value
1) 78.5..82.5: 393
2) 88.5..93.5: 501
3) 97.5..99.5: 473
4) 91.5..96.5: 528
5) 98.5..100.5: 446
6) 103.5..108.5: 368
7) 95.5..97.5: 513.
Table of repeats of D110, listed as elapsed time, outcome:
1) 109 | 303.8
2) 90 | 505.8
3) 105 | 387.1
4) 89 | 487.3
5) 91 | 442.9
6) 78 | 364.7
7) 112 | 304.8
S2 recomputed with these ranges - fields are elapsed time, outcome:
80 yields 388.2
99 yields 473.8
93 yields 522.7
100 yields 417.2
